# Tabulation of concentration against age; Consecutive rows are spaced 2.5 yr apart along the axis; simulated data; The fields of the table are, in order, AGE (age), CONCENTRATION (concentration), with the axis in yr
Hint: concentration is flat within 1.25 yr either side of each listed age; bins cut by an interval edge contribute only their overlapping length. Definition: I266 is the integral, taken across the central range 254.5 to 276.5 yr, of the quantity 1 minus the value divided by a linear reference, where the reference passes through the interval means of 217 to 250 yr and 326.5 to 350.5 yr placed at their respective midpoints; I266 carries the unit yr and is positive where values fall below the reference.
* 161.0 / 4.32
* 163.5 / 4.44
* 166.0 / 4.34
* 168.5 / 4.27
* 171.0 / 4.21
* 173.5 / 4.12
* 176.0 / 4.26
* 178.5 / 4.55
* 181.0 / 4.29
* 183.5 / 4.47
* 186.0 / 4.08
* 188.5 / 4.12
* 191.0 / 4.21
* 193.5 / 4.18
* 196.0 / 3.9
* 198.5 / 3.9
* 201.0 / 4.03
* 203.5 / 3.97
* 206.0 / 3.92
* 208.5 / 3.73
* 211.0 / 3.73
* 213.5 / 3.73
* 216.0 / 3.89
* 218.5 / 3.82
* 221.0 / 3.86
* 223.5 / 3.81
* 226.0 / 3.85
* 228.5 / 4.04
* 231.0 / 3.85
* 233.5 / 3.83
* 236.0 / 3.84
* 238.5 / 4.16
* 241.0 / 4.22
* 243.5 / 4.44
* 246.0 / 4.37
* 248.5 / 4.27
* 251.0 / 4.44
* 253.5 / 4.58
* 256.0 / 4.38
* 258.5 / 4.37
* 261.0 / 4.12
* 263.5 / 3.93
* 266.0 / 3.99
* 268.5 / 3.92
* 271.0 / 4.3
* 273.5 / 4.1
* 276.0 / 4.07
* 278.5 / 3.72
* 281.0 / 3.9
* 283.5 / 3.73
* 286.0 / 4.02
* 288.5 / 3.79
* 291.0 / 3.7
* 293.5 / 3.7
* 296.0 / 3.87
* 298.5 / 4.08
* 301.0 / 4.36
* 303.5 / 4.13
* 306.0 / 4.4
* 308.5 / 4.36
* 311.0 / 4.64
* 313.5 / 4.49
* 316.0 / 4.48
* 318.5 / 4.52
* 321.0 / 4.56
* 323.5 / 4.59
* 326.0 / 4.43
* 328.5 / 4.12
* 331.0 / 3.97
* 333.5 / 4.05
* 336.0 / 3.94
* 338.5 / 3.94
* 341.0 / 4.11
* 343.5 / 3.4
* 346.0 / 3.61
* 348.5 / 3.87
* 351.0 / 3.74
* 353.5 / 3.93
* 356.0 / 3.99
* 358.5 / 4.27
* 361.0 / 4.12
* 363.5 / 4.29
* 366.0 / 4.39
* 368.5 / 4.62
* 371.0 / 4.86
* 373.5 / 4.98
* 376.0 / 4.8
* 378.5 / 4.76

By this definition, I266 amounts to -0.8 yr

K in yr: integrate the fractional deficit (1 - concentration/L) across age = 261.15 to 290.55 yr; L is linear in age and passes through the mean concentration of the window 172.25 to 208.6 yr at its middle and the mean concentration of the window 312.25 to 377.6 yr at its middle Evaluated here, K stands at 1.7 yr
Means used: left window 4.13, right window 4.24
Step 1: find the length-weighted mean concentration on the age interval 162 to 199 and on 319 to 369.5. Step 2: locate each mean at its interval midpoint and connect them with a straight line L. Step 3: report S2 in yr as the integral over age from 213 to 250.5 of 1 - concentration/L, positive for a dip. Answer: 1.6 yr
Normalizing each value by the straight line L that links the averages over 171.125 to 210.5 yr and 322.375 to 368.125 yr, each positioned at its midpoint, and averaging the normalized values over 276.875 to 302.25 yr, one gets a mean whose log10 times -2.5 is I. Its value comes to 0.05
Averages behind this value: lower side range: 4.11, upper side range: 4.05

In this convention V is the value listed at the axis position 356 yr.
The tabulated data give 3.99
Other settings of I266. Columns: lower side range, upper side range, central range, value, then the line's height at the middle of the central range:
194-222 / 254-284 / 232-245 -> -0.4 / 3.97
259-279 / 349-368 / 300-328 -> -2.5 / 4.08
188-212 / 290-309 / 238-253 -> -1.2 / 4.01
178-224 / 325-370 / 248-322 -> -2.4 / 4.03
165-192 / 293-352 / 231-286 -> 1.1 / 4.2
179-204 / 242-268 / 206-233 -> 2.3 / 4.2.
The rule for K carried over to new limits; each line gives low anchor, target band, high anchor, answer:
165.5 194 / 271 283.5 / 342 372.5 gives 0.63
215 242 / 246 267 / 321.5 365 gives -1.71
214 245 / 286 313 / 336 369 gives -0.83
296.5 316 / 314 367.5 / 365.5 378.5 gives 5.10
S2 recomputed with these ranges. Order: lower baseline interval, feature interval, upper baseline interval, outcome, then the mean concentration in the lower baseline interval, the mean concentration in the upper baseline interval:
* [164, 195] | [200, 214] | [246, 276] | 1.3 yr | 4.26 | 4.22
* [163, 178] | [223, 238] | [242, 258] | 1.7 yr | 4.28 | 4.41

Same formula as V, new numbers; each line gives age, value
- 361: 4.12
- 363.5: 4.29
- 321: 4.56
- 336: 3.94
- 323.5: 4.59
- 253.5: 4.58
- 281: 3.9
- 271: 4.3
